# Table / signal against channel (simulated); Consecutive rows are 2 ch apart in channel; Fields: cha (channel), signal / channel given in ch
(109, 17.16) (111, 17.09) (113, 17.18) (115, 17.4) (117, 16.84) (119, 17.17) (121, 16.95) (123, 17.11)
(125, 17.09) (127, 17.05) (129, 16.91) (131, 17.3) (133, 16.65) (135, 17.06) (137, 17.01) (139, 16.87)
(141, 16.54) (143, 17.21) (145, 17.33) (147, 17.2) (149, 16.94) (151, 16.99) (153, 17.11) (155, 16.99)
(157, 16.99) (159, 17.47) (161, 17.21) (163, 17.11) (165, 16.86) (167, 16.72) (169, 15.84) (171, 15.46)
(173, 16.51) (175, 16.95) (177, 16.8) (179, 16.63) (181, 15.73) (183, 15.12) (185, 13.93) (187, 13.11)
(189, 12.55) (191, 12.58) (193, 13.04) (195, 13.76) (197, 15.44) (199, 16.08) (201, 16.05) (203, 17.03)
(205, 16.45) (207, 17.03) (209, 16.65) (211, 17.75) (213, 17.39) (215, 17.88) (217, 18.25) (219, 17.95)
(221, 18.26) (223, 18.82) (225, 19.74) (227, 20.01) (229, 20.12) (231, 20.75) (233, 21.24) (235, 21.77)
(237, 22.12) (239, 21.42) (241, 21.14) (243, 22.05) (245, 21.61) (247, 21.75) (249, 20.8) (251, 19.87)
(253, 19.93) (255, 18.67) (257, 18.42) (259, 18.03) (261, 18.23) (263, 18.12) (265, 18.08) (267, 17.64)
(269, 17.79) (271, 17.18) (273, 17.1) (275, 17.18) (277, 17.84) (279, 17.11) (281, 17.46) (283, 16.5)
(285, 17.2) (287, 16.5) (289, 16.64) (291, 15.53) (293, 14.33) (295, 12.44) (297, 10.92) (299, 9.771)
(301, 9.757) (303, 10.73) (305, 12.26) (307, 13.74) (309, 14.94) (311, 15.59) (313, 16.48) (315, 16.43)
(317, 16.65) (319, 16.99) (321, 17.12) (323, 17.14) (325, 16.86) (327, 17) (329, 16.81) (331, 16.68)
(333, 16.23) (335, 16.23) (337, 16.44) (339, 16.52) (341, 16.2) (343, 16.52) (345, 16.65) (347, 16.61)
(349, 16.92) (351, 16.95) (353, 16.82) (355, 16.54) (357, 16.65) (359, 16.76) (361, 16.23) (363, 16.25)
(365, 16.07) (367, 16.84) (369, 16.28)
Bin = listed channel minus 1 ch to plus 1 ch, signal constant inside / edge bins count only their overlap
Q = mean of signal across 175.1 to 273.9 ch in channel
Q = 17.9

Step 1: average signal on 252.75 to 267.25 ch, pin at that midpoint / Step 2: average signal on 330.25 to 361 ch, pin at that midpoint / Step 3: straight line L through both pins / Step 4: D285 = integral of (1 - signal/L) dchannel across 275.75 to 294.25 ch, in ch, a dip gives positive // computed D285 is 1.4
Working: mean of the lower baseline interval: 18.3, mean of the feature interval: 16.5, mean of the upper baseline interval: 16.6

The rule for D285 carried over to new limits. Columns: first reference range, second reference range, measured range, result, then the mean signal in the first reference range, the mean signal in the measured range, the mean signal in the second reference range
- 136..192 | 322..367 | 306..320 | 0.6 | 16.2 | 15.8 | 16.6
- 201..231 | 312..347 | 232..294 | -4.1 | 18.1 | 18.7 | 16.6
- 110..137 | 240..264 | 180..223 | 6.7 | 17.1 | 15.9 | 19.9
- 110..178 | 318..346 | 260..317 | 4.2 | 16.9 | 15.5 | 16.7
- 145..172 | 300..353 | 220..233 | -2.6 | 16.9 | 19.7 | 15.8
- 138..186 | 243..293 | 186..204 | 2.8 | 16.6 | 14.4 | 18.1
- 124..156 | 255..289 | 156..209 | 4.5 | 17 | 15.7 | 17.5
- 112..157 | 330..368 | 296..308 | 3.9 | 17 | 11.2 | 16.5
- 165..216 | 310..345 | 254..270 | -1.9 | 15.7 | 18.1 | 16.6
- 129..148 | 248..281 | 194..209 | 1.4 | 17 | 16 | 18.2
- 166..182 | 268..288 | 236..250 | -3.9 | 16.3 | 21.6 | 17.2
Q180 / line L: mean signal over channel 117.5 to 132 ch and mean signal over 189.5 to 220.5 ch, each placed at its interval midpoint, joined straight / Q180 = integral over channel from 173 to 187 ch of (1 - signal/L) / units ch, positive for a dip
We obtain 0.6 ch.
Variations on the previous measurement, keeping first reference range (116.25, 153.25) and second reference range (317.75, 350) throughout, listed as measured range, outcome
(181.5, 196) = 2.9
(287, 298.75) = 2.0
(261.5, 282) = -1.0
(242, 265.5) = -4.0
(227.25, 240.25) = -3.3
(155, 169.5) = 0.0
